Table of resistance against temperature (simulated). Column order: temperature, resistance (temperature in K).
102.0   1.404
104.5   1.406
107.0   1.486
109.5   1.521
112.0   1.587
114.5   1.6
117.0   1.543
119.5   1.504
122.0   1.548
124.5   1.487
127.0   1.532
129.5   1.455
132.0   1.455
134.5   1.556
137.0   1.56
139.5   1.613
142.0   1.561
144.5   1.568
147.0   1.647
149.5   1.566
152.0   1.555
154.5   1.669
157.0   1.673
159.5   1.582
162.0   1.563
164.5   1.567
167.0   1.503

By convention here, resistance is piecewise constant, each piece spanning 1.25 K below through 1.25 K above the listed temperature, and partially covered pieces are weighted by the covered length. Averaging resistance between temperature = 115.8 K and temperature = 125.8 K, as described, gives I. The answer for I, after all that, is 1.52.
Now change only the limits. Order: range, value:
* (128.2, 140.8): 1.53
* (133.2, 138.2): 1.56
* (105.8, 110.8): 1.5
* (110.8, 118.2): 1.58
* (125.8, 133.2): 1.48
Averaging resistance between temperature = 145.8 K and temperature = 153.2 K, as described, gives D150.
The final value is 1.59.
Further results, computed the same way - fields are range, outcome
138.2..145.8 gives 1.58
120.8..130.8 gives 1.51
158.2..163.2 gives 1.57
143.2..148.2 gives 1.61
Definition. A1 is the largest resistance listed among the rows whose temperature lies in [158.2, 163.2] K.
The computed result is 1.582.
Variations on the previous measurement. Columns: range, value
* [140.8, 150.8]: 1.647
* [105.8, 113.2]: 1.587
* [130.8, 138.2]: 1.56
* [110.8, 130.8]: 1.6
